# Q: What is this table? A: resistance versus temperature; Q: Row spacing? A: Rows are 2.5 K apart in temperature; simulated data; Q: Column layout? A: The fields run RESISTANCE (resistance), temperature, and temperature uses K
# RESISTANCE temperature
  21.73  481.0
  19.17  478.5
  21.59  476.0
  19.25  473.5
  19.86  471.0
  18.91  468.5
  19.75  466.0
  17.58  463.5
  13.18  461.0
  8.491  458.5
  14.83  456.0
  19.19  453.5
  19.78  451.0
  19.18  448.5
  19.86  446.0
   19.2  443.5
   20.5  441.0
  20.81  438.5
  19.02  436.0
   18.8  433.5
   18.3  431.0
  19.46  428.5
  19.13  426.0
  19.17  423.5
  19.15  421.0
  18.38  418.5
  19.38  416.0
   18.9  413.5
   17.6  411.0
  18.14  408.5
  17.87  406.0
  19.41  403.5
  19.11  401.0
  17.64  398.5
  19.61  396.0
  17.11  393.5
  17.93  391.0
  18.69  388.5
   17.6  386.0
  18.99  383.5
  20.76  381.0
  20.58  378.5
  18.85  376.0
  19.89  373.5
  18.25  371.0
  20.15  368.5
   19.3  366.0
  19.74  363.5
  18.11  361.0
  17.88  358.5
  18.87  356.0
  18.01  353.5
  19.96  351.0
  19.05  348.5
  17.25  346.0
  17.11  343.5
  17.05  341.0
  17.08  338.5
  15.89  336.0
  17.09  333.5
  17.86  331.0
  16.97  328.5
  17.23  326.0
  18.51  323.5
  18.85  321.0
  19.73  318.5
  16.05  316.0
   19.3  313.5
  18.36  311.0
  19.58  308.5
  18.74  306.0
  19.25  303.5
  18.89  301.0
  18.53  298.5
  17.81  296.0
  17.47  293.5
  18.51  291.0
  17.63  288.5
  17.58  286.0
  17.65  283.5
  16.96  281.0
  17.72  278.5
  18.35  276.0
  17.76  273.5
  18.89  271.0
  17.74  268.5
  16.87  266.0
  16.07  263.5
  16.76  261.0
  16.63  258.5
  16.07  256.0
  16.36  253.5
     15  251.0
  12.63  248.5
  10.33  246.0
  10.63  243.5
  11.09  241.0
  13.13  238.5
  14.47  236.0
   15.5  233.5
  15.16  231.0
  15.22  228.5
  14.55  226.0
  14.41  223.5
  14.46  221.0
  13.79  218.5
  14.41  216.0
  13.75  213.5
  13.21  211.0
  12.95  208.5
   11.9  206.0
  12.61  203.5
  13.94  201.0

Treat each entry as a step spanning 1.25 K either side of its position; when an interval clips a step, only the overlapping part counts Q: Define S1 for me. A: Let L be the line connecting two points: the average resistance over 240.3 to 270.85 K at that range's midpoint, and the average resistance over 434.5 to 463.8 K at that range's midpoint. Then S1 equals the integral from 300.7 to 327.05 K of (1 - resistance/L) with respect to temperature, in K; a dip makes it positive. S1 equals -4.8 K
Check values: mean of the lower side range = 14.9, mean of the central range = 18.6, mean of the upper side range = 17.6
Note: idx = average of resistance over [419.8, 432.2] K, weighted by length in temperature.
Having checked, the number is 19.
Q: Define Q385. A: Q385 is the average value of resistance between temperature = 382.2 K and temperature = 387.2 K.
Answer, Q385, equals 18.3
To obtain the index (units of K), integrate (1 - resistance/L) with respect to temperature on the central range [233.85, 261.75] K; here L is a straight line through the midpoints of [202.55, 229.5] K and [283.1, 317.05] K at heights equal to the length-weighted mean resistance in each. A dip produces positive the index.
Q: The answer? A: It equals 2.83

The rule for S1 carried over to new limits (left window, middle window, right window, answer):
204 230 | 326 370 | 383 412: -2.5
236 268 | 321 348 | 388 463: -1.9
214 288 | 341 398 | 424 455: -2.7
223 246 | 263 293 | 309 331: -3.3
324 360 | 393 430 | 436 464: -2.3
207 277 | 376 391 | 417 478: -1.6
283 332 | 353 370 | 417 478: -0.5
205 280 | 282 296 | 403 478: -1.8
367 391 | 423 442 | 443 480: -1.0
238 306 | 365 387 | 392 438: -1.6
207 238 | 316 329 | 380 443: -1.1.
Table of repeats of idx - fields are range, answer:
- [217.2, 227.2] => 14.3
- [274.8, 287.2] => 17.6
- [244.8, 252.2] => 12.7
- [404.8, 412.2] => 17.9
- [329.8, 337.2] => 16.9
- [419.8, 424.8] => 19.2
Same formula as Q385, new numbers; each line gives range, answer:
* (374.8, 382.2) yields 20.1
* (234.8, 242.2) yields 12.9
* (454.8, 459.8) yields 11.6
